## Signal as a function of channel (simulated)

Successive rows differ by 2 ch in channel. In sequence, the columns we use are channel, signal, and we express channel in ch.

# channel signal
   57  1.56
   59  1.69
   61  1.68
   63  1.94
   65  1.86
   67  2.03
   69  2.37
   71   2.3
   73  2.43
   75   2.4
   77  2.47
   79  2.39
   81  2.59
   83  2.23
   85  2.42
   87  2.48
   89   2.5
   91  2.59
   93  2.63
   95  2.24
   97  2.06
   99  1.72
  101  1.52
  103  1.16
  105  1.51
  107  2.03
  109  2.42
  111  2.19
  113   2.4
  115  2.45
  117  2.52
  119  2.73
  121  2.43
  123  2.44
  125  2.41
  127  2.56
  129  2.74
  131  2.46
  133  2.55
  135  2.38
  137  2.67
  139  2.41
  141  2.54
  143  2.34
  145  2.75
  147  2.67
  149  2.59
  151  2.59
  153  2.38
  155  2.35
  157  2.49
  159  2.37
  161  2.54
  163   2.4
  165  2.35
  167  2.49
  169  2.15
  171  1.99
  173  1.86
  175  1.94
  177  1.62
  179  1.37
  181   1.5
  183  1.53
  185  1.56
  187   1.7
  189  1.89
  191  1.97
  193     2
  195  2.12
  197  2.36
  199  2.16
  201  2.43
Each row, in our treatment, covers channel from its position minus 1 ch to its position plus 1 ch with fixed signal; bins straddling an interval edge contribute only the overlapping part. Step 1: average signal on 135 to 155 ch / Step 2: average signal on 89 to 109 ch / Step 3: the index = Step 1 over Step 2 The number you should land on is 1.27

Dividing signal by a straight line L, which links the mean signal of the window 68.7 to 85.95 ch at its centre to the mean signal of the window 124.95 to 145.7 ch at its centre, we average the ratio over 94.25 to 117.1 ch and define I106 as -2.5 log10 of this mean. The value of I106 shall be 0.229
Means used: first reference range 2.4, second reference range 2.53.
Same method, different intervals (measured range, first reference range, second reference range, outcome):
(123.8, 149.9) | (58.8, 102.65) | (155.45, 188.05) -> -0.221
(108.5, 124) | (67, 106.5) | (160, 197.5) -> -0.154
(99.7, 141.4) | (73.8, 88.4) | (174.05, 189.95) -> -0.099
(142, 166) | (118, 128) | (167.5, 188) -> -0.196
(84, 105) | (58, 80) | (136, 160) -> 0.076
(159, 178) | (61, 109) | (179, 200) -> -0.129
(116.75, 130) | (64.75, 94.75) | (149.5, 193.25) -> -0.145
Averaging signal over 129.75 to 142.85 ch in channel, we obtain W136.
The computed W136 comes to 2.5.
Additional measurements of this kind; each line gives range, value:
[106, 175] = 2.42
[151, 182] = 2.14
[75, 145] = 2.34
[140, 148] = 2.58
